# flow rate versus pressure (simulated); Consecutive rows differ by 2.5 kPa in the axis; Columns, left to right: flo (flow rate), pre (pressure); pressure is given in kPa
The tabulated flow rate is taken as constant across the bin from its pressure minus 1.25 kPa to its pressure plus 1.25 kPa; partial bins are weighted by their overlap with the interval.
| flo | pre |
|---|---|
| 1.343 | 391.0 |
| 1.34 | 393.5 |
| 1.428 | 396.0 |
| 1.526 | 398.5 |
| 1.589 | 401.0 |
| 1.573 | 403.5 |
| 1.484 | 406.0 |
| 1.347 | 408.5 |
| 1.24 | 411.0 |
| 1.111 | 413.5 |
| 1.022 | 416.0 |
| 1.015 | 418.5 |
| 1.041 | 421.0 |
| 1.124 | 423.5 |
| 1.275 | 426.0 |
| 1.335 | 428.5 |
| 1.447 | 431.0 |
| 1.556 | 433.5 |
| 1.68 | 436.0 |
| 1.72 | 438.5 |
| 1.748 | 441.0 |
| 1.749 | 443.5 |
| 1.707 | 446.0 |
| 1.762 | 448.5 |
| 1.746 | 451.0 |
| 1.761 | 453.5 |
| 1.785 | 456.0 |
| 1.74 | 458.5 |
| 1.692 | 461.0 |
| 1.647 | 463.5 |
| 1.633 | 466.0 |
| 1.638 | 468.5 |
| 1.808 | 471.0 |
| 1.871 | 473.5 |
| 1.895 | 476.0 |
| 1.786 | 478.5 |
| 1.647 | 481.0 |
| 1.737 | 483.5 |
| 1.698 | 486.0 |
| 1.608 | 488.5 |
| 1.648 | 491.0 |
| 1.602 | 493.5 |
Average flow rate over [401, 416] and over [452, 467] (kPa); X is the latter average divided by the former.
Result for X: 1.27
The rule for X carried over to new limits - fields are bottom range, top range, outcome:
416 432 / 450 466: 1.45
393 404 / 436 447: 1.15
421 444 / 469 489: 1.19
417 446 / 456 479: 1.22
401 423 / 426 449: 1.29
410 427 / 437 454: 1.56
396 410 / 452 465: 1.16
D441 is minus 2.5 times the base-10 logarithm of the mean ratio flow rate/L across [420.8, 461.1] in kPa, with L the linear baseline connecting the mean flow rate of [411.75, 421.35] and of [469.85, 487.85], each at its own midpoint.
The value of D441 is -0.186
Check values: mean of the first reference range 1.06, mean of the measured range 1.59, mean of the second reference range 1.77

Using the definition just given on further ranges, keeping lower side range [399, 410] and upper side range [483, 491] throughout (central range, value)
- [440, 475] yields -0.084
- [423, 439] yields 0.073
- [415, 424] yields 0.411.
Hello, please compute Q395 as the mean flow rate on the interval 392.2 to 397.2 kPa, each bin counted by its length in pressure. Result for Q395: 1.38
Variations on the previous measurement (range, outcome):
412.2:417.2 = 1.07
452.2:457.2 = 1.77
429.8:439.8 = 1.6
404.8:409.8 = 1.41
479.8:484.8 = 1.69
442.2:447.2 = 1.73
